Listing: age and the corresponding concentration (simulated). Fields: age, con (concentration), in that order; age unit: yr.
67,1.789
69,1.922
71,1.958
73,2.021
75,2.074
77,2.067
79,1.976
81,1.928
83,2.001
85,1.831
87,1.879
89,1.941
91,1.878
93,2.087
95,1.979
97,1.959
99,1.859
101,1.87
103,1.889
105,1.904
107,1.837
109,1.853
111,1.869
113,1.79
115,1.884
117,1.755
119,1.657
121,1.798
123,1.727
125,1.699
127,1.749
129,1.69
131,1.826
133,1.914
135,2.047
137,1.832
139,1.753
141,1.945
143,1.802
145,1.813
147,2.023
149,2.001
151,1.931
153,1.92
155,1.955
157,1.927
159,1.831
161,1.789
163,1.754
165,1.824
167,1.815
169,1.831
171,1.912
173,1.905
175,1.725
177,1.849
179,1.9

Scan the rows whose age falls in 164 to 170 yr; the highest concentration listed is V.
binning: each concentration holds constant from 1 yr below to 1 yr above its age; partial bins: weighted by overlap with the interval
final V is 1.831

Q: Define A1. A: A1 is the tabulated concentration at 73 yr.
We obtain 2.021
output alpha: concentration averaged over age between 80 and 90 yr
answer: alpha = 1.92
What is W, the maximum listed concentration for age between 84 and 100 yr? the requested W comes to 2.087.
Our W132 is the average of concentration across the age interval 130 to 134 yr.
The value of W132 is 1.87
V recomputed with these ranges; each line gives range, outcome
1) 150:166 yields 1.955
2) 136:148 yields 2.023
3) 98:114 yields 1.904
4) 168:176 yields 1.912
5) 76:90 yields 2.067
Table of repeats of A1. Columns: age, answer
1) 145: 1.813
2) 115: 1.884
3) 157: 1.927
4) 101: 1.87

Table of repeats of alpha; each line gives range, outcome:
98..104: 1.87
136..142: 1.84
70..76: 2.02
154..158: 1.94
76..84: 1.99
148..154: 1.95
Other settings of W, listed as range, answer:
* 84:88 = 1.879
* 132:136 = 2.047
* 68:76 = 2.074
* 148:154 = 2.001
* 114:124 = 1.884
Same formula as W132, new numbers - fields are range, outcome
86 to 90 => 1.91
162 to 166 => 1.79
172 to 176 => 1.81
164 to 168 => 1.82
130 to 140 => 1.87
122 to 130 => 1.72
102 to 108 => 1.88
